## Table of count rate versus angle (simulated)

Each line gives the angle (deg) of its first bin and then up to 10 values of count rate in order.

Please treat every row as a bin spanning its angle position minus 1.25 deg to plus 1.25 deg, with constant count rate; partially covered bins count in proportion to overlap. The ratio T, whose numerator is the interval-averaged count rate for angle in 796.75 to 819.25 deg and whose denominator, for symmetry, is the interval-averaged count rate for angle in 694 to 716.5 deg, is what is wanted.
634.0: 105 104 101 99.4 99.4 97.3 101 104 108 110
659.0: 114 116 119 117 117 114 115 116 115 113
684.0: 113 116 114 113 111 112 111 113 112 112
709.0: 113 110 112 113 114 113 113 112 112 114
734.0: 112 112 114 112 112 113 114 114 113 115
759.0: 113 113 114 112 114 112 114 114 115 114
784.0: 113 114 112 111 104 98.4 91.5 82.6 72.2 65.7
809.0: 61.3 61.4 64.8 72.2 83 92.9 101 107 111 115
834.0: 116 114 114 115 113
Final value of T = 0.66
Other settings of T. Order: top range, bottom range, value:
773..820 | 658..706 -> 0.81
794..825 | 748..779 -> 0.70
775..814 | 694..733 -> 0.84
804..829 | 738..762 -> 0.71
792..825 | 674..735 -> 0.72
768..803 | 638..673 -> 0.99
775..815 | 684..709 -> 0.83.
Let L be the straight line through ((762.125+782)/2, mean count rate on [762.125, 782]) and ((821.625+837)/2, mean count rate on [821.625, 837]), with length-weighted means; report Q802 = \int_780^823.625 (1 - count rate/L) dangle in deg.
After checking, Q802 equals 8.6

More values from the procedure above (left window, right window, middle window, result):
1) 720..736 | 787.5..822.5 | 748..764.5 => -1.9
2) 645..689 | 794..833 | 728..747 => -2.5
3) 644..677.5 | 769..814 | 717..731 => -1.2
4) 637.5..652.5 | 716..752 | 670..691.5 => -1.8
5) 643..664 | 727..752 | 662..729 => -2.3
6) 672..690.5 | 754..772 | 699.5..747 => 0.6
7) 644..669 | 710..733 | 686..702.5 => -0.2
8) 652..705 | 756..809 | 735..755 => -1.0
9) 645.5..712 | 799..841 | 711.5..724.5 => -0.8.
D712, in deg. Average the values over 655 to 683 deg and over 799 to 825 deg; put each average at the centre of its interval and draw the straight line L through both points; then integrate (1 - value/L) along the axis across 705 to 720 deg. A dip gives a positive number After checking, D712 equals -1.3 deg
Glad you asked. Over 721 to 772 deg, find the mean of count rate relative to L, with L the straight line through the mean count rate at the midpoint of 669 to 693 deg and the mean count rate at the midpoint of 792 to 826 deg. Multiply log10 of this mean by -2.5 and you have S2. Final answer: -0.16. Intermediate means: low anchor 114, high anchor 82.1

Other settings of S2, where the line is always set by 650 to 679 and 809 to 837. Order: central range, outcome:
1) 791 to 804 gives 0.02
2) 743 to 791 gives -0.14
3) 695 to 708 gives -0.03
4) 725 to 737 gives -0.08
